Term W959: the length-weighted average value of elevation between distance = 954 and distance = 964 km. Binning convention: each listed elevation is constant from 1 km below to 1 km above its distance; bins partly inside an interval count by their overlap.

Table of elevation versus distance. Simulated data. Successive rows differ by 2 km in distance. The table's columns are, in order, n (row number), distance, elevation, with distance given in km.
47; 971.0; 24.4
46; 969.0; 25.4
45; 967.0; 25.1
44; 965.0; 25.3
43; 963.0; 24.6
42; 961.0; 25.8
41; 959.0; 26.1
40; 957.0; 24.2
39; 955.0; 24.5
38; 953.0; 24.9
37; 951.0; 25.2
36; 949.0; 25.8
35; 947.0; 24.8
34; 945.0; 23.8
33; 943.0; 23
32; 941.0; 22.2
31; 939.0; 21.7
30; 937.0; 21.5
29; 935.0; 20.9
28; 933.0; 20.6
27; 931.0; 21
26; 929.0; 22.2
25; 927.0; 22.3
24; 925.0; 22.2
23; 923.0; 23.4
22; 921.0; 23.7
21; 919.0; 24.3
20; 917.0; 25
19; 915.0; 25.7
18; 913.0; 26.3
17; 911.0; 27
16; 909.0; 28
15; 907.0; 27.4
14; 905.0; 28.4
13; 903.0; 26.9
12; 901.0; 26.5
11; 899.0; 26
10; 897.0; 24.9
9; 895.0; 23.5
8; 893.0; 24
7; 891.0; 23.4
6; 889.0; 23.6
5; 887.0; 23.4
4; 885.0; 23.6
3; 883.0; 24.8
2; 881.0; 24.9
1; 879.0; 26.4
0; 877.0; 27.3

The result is 25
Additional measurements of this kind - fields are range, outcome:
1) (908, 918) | 26.4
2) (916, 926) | 23.7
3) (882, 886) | 24.2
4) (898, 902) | 26.2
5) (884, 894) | 23.6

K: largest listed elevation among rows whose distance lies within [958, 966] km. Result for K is 26.1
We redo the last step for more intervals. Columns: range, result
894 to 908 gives 28.4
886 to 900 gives 26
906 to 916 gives 28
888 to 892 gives 23.6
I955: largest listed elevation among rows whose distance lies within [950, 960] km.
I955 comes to 26.1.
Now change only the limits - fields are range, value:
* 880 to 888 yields 24.9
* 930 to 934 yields 21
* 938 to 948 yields 24.8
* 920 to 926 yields 23.7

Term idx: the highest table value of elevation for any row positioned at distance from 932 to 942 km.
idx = 22.2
